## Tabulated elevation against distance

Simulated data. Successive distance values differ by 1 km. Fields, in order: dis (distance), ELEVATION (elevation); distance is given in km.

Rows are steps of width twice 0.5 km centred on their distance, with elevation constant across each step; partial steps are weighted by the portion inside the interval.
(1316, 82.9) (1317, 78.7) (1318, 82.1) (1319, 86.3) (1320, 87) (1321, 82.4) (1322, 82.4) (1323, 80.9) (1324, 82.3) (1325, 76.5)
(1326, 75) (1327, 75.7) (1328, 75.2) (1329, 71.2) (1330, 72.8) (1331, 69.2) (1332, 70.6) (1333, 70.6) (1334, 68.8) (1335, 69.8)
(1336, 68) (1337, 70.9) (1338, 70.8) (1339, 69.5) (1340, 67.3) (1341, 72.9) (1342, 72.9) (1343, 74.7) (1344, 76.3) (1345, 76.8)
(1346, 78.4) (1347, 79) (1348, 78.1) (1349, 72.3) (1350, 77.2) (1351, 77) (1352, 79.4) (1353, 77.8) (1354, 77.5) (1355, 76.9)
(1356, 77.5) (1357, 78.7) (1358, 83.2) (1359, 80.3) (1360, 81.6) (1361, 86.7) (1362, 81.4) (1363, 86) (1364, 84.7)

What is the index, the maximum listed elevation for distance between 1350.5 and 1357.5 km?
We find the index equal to 79.4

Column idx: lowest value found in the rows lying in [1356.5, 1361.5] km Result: 78.7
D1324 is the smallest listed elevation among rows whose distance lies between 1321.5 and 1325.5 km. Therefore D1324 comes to 76.5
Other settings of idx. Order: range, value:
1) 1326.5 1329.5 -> 71.2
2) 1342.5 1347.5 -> 74.7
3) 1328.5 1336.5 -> 68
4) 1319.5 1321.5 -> 82.4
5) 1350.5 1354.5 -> 77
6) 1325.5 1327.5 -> 75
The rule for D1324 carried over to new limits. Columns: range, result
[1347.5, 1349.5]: 72.3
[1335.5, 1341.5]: 67.3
